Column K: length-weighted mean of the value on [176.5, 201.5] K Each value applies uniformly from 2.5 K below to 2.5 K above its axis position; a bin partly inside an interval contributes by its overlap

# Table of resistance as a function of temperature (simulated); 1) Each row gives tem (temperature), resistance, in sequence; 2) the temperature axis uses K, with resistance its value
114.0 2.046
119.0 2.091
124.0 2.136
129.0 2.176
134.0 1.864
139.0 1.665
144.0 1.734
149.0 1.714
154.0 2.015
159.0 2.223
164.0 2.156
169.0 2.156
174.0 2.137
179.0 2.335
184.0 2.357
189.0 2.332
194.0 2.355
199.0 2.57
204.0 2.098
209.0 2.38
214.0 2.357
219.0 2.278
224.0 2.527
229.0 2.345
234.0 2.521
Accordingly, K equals 2.39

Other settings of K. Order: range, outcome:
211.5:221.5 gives 2.32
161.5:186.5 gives 2.23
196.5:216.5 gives 2.35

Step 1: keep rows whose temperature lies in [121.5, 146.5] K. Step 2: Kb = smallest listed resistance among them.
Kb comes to 1.665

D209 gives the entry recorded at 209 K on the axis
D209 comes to 2.38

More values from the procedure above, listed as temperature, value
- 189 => 2.332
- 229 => 2.345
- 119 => 2.091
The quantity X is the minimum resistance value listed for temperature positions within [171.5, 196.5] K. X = 2.137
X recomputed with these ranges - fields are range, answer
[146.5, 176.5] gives 1.714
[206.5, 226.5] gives 2.278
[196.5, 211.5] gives 2.098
